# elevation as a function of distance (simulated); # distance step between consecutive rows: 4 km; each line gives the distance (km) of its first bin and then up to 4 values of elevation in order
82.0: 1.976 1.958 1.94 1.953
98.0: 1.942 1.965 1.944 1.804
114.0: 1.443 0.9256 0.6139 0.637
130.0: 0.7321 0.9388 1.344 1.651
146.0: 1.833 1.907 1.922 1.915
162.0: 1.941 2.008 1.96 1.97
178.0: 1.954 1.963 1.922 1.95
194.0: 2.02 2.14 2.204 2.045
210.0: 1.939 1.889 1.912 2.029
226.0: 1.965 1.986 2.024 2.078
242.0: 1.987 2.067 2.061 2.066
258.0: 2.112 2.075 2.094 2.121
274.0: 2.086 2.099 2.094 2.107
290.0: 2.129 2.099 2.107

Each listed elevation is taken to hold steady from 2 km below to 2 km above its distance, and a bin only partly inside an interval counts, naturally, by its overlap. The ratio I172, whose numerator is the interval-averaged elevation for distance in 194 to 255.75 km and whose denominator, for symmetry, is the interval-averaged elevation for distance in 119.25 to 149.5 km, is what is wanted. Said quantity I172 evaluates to 1.77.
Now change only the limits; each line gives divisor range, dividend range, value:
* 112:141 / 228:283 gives 2.13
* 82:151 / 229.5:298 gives 1.38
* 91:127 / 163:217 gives 1.32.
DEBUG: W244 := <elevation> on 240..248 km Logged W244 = 2.03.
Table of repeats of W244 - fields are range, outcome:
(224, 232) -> 1.98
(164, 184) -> 1.97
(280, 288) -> 2.1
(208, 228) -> 1.95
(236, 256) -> 2.05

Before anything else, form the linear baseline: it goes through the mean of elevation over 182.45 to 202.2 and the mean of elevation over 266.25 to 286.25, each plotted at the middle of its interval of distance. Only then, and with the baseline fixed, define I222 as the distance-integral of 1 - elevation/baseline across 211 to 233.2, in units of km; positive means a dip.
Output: 1.0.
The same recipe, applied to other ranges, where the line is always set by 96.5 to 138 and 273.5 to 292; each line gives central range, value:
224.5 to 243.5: -1.5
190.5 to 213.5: -4.6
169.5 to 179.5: -2.5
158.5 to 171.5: -3.8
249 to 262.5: -0.7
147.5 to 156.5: -2.8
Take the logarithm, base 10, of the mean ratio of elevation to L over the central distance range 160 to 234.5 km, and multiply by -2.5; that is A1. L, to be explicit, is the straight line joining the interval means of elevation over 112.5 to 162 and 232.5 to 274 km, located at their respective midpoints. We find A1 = -0.16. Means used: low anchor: 1.35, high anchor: 2.07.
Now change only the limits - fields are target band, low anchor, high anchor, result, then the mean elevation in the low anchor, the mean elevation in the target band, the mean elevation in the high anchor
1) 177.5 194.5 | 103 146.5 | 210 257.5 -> -0.17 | 1.26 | 1.96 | 2.01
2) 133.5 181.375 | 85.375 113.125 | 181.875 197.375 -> 0.08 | 1.91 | 1.81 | 1.98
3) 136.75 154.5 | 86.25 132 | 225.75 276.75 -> -0.07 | 1.47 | 1.73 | 2.06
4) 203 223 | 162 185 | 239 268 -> 0.02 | 1.97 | 1.97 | 2.07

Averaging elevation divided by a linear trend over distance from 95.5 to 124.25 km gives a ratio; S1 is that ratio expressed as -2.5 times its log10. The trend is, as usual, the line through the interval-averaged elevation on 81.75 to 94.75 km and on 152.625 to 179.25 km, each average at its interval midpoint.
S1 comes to 0.27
